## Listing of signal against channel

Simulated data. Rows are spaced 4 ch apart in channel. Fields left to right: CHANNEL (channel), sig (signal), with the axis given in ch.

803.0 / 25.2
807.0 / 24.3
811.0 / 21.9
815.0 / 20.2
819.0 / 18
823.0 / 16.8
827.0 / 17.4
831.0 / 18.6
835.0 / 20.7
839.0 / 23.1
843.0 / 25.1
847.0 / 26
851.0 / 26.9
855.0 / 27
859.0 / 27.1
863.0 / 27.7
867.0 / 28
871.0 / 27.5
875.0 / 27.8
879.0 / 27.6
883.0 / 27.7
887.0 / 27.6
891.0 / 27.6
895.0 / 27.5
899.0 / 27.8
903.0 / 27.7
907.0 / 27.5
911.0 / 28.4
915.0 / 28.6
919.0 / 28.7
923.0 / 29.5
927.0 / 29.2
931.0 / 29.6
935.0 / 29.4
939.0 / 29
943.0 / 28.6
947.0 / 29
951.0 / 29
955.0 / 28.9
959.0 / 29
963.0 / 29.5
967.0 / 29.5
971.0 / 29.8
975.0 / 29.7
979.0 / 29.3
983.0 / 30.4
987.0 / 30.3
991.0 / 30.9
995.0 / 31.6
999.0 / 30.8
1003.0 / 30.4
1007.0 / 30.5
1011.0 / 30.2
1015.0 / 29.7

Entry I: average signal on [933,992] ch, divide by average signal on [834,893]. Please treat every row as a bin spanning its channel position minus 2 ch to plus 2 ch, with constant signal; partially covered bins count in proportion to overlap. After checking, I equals 1.11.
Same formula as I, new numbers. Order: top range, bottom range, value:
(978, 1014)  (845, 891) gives 1.11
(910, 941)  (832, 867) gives 1.14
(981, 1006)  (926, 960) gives 1.06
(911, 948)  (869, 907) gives 1.05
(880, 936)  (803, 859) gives 1.27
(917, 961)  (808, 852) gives 1.37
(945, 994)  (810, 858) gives 1.35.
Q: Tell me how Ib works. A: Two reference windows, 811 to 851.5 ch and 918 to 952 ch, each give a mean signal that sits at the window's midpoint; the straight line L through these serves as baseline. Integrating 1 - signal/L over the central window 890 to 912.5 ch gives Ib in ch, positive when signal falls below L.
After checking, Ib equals -1.0 ch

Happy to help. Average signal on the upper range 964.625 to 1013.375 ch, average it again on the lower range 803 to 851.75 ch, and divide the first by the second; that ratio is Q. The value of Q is 1.4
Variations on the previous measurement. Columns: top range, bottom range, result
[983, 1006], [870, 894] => 1.11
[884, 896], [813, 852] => 1.31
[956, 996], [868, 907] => 1.08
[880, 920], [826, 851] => 1.24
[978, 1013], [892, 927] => 1.08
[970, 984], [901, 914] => 1.07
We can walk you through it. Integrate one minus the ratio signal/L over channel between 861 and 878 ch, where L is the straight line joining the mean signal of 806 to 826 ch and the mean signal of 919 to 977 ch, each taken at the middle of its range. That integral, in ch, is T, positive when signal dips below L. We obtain -2.9 ch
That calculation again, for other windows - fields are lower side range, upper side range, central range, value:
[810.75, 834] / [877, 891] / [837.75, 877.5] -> -4.94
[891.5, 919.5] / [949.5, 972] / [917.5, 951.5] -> -0.56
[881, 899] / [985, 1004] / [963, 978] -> 0.23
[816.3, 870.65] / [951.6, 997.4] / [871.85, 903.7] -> -2.62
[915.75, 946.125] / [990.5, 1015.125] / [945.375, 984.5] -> 0.57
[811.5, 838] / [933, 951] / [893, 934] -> -2.97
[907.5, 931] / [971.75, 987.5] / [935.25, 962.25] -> 0.35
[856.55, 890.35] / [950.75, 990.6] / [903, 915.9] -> 0.14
